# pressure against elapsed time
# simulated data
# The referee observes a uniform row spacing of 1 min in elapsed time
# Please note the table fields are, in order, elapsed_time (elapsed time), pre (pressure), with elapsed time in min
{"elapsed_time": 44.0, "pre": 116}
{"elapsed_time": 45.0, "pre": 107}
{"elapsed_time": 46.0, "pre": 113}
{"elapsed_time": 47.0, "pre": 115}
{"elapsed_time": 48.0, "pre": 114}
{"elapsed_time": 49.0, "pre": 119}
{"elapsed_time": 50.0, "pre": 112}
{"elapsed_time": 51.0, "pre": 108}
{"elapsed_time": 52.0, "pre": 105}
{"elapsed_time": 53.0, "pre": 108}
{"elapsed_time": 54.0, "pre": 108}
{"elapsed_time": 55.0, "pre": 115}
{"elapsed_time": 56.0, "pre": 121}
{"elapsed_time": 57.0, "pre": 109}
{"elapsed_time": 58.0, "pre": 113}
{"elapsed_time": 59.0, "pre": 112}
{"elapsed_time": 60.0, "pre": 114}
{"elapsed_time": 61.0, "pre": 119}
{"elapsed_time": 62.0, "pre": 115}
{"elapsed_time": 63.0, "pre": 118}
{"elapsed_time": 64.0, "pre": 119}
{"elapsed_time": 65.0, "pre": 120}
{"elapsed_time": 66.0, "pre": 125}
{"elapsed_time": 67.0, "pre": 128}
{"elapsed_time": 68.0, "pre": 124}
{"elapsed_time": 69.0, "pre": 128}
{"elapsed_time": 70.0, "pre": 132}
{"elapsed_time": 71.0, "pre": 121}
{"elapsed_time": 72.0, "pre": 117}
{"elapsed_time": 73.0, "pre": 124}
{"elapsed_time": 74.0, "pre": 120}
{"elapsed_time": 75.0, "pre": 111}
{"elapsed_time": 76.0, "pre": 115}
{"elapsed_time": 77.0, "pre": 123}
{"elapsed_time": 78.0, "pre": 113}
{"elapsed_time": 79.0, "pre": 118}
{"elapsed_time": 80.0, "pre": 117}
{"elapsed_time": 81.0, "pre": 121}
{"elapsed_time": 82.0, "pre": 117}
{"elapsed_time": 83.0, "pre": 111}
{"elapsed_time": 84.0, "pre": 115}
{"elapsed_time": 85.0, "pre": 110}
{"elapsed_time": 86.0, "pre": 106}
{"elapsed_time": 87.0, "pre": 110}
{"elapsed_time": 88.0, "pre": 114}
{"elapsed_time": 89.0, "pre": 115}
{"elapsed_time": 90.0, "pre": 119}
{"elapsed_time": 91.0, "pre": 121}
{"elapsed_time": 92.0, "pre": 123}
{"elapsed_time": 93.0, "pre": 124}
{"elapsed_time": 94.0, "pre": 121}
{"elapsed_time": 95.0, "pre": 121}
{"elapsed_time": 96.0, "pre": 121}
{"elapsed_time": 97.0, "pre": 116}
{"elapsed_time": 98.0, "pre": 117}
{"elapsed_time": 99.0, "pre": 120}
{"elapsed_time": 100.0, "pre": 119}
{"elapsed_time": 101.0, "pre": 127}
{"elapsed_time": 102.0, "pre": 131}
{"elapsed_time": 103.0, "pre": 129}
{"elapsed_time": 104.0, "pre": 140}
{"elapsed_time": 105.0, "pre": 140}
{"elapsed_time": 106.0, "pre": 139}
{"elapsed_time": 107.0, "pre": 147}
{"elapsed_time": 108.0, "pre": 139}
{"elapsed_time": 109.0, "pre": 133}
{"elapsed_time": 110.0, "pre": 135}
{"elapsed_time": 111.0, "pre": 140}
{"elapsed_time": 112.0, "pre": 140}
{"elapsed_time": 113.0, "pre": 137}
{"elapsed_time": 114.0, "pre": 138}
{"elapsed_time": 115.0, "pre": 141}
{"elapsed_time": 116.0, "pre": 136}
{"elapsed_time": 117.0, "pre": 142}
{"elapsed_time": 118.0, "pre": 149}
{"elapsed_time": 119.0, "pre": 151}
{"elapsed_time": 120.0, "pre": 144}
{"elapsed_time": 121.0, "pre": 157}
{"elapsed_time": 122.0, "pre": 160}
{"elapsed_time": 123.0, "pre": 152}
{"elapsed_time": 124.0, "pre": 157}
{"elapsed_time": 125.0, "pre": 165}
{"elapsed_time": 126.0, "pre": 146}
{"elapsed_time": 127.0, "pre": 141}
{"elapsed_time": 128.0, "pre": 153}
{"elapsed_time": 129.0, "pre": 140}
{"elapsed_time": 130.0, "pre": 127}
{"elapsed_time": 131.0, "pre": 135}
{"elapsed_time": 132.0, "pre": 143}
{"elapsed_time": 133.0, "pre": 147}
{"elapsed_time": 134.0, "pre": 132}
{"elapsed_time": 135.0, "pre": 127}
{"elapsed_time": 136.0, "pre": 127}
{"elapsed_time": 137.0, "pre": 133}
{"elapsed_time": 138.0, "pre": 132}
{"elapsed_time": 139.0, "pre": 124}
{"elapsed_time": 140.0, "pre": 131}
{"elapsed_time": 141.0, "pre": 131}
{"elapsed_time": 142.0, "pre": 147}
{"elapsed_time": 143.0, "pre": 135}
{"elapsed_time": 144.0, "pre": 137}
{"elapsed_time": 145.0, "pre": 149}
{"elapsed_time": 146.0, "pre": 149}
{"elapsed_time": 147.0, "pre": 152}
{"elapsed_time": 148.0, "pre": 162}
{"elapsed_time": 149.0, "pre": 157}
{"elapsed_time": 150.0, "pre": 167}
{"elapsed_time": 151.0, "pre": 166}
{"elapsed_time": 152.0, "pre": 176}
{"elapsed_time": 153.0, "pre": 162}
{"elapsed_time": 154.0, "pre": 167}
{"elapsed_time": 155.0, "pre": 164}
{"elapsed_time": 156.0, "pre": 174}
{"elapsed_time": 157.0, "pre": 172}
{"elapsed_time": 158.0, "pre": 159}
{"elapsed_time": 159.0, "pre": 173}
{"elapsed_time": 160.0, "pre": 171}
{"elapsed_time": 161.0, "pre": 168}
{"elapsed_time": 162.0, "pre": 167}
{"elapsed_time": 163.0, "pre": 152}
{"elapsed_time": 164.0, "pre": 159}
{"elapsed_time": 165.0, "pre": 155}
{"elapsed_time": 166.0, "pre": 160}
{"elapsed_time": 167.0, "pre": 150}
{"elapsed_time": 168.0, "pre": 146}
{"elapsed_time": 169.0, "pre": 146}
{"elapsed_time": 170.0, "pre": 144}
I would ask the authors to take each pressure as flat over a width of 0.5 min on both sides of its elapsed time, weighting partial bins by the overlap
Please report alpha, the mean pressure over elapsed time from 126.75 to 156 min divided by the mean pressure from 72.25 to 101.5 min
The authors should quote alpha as 1.24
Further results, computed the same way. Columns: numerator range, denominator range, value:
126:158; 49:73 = 1.26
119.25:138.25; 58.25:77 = 1.19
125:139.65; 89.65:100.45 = 1.14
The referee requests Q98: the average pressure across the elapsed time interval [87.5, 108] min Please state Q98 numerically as 126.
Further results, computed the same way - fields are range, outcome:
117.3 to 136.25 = 145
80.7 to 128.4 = 132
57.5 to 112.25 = 122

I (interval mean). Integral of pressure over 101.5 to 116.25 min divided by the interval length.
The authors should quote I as 138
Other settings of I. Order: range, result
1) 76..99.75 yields 117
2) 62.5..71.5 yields 124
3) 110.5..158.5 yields 147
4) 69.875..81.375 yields 119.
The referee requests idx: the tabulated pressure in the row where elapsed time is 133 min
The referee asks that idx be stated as 147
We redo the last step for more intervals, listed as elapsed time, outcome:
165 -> 155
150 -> 167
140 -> 131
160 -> 171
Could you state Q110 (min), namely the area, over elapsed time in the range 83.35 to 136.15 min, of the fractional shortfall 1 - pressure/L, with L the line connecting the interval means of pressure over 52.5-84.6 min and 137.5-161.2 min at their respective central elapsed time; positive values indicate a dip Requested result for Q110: 1.33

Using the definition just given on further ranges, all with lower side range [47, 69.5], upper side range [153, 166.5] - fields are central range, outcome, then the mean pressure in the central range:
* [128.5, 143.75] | 1.9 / 134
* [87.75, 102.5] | 1.4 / 121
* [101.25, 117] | 0.3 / 138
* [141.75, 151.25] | 0.4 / 152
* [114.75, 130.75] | -0.1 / 147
